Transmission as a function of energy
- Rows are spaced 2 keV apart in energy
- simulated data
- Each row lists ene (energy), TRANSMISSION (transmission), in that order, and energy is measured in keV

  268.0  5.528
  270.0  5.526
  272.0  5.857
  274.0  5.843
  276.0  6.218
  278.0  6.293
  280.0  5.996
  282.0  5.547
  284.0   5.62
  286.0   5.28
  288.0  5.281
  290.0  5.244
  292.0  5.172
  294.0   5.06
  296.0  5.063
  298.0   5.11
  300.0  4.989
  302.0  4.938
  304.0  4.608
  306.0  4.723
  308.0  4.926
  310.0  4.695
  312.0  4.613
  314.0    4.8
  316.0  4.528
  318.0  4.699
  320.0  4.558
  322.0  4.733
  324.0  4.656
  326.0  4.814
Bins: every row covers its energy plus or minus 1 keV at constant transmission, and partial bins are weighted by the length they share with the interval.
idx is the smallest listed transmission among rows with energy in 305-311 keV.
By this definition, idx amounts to 4.695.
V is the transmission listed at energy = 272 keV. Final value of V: 5.857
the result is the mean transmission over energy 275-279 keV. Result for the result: 6.26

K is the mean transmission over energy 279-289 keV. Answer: 5.54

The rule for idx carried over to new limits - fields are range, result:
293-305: 4.608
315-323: 4.528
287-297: 5.06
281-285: 5.547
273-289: 5.28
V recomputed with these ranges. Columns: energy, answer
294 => 5.06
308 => 4.926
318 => 4.699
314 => 4.8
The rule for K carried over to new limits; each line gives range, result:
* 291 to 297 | 5.1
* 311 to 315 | 4.71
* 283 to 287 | 5.45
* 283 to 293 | 5.32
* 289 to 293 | 5.21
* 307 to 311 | 4.81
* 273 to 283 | 5.98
